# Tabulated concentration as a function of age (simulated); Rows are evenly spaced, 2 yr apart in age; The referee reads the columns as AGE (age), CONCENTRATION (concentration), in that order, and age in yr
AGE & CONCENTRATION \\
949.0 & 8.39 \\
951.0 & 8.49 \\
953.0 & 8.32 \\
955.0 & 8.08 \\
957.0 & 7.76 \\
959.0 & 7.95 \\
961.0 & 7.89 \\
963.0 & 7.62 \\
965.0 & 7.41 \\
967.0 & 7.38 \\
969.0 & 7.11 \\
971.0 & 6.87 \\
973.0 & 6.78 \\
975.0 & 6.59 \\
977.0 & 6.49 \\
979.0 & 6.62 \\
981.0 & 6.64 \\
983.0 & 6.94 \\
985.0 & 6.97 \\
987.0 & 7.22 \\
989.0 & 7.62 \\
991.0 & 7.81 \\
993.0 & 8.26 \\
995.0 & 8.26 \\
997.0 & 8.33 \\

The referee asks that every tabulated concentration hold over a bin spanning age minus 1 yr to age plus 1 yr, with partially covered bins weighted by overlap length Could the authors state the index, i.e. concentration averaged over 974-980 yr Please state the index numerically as 6.57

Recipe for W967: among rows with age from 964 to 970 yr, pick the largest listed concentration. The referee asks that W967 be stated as 7.41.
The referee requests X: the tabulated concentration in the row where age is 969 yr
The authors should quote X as 7.11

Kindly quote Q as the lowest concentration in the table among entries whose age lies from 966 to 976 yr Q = 6.59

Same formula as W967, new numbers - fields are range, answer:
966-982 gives 7.38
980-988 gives 7.22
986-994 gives 8.26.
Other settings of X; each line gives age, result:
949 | 8.39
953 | 8.32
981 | 6.64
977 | 6.49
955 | 8.08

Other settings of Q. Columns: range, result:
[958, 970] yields 7.11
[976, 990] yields 6.49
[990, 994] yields 7.81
